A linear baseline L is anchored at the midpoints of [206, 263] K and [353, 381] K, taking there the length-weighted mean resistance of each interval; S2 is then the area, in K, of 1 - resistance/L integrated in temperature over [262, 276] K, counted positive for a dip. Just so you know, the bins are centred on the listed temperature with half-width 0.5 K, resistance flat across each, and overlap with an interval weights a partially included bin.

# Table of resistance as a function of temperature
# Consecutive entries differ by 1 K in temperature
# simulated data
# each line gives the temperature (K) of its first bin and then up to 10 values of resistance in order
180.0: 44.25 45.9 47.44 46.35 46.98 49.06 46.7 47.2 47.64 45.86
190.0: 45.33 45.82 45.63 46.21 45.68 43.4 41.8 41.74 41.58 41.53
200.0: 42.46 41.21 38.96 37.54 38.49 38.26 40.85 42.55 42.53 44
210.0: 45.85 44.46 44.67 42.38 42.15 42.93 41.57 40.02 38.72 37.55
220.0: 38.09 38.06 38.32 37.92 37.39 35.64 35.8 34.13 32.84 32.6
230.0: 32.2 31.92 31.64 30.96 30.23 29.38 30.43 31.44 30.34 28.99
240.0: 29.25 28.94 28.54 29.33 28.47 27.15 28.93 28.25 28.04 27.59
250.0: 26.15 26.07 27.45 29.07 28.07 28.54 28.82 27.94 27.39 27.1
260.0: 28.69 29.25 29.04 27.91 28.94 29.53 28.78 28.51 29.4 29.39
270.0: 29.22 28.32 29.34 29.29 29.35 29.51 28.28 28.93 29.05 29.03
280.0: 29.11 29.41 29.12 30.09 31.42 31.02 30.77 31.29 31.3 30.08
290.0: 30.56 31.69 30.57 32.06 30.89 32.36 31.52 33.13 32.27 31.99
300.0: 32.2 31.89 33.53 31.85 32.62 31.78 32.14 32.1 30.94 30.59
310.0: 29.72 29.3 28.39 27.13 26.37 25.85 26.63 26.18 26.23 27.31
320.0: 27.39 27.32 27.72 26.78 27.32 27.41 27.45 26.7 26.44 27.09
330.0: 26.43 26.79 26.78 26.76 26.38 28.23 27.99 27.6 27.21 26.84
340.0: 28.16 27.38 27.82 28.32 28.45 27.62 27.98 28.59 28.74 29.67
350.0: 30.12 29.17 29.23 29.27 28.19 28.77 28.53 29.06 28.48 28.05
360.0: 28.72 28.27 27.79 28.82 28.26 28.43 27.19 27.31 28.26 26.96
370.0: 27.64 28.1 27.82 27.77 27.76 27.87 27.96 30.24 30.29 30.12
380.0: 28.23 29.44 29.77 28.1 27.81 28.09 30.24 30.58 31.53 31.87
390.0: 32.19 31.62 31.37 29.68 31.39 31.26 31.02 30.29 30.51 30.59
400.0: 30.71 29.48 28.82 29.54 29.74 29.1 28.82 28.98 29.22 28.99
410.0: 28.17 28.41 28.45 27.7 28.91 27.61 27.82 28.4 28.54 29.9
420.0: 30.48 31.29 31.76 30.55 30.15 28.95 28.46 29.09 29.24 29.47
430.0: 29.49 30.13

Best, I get 1.3 K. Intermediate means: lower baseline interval 33.3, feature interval 29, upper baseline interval 28.4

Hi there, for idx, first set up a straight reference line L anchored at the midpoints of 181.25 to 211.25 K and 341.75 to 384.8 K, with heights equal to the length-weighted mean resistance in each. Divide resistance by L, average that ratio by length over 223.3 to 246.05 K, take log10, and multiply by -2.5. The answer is 0.276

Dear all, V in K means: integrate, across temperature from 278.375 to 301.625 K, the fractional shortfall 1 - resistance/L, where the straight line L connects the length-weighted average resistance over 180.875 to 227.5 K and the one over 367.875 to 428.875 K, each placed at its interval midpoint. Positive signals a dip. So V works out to 3.5 K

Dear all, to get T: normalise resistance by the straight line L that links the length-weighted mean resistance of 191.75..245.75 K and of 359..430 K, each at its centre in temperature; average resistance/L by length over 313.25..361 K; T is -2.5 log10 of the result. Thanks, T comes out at 0.15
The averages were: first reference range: 37.2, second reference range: 29.2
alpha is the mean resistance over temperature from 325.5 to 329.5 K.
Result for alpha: 26.9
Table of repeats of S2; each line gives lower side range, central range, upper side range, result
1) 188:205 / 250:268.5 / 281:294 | 3.3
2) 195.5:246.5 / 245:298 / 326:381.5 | 6.2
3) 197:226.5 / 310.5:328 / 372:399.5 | 3.5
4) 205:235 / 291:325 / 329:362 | 1.4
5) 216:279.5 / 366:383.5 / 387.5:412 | 1.0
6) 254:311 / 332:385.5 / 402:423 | 2.3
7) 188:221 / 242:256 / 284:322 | 3.3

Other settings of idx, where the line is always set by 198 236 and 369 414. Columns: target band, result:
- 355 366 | 0.10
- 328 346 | 0.17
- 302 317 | 0.13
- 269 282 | 0.21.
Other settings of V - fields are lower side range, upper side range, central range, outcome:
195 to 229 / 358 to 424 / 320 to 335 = 2.7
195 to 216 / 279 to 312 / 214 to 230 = 1.0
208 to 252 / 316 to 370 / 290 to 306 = -0.9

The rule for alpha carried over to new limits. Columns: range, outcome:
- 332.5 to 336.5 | 27.3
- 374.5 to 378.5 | 29.1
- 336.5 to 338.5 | 27.4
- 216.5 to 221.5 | 38.5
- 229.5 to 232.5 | 31.9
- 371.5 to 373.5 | 27.8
